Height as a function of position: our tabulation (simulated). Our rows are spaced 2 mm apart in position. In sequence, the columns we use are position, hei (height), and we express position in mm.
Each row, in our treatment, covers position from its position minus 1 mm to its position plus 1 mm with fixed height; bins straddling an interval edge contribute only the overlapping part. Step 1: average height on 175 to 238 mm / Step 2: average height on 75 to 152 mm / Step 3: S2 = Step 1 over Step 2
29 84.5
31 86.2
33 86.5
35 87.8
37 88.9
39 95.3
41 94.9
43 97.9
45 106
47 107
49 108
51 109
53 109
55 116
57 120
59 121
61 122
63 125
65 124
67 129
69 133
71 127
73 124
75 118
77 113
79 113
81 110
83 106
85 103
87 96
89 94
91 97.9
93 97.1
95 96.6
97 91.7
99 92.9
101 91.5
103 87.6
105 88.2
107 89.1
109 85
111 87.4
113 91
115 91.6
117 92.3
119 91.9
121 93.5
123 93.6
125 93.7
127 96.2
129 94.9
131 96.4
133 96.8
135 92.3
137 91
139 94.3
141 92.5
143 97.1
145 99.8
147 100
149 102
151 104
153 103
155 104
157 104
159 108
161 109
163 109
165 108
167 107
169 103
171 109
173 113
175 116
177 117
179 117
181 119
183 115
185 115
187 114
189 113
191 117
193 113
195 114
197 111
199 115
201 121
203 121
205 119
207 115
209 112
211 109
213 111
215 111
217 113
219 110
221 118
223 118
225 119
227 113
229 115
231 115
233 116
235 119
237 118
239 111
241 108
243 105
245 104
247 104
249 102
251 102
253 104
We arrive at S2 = 1.2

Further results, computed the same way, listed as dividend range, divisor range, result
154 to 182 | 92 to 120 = 1.21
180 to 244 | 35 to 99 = 1.05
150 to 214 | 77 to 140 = 1.18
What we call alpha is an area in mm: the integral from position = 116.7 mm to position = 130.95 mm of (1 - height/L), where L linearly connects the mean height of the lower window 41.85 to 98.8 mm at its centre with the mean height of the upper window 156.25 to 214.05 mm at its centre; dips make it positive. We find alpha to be 2.3 mm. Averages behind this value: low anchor 111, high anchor 113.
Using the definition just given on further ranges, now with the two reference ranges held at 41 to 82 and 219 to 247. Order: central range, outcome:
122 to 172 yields 6.25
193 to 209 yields -0.32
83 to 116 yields 6.43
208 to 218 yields 0.21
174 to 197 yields -0.24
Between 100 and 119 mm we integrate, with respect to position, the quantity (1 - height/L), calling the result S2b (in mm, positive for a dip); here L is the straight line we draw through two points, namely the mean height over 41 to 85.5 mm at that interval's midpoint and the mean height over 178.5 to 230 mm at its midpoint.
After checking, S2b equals 4.23 mm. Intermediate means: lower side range 115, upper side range 115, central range 89.4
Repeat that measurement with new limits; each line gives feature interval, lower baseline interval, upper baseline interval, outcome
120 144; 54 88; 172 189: 4.6 mm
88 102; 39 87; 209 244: 2.4 mm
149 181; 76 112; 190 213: 0.0 mm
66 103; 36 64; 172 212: 1.1 mm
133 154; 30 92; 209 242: 2.6 mm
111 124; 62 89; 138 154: 1.7 mm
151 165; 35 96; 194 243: 0.8 mm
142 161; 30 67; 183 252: 1.3 mm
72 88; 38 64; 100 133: -1.3 mm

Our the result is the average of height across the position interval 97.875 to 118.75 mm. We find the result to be 89.8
